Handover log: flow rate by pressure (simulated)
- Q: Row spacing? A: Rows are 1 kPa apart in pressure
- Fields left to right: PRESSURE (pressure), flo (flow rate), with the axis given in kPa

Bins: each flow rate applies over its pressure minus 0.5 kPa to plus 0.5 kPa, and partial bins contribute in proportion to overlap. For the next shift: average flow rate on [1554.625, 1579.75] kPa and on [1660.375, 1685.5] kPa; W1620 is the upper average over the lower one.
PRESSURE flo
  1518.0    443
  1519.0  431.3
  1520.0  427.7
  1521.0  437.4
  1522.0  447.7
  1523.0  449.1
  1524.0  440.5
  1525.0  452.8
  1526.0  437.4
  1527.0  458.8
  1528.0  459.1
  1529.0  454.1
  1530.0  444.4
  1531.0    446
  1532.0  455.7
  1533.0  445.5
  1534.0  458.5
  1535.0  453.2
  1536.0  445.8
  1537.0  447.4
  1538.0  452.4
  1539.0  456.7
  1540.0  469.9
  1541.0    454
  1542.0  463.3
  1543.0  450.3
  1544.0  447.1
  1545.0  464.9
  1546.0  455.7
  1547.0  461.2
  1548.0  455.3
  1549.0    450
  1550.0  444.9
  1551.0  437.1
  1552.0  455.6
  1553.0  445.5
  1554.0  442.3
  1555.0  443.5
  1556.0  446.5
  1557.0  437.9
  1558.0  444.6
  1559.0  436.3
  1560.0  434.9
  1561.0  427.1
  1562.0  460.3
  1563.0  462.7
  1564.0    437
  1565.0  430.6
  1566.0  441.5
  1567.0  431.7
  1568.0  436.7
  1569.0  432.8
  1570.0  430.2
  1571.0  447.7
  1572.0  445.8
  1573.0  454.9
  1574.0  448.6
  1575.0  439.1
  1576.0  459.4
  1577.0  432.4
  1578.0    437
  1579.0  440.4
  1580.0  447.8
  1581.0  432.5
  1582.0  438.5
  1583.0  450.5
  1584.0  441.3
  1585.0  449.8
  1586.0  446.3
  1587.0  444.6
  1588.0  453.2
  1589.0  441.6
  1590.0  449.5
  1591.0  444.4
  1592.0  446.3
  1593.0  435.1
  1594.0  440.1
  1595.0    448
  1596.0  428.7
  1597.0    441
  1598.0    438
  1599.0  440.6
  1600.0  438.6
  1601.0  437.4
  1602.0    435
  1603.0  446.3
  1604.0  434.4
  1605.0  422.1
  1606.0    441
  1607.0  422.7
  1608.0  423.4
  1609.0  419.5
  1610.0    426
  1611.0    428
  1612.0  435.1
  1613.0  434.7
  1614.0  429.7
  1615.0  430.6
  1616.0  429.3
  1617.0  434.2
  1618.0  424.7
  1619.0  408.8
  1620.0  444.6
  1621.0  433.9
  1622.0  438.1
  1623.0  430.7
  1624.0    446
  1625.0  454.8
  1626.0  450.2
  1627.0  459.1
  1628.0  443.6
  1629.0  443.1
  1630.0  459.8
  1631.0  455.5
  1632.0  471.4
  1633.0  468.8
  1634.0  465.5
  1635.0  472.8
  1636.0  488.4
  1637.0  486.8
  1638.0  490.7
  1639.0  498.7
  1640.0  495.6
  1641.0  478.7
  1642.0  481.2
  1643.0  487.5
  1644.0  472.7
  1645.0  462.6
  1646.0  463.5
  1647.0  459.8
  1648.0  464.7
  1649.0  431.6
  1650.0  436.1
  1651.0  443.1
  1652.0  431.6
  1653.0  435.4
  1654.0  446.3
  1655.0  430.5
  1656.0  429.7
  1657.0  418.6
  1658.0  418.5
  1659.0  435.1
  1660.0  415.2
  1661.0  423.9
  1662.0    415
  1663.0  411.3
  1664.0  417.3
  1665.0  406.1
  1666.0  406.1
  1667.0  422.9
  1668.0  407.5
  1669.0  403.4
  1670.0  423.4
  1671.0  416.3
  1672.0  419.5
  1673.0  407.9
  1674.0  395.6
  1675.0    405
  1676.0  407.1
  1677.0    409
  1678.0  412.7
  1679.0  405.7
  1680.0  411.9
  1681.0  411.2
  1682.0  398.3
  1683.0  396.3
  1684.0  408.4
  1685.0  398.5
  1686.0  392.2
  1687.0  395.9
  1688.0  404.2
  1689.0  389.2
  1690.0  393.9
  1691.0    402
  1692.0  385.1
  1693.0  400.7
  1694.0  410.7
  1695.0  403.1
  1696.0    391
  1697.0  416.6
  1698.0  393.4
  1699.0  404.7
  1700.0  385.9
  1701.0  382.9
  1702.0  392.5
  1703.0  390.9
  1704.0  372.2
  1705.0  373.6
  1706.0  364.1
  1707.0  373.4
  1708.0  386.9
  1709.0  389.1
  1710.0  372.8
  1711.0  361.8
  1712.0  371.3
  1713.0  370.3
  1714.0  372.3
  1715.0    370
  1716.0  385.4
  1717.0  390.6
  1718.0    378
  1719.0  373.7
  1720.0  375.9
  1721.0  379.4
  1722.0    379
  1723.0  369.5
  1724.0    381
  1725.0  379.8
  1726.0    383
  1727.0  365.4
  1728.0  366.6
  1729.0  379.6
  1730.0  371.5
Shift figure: 0.93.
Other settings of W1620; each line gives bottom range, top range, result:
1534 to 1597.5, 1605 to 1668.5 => 0.99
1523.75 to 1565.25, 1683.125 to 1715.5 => 0.86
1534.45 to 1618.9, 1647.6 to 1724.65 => 0.91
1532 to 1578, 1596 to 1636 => 0.99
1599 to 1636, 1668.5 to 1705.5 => 0.91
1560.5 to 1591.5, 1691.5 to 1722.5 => 0.87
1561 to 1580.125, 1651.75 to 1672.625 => 0.95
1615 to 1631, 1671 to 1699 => 0.91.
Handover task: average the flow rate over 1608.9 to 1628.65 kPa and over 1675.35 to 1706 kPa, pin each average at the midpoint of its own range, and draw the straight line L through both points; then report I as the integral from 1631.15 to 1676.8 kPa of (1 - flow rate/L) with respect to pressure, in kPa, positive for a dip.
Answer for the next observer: -2.65 kPa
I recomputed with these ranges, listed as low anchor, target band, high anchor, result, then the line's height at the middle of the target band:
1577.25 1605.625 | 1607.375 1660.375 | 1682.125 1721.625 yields -3.6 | 420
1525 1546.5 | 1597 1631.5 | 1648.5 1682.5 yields -0.4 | 432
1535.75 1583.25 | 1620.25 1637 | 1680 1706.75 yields -1.5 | 419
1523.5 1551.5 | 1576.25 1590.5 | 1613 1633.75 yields 0.1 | 447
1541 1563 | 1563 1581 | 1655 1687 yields 0.0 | 442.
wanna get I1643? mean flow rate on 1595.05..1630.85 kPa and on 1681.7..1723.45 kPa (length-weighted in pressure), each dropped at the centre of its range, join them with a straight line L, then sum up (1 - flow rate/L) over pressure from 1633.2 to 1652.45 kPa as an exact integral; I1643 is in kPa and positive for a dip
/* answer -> -2.3 kPa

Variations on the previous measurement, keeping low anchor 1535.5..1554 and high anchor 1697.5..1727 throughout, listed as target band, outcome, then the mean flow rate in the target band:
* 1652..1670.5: -0.9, 421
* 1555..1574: 0.1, 441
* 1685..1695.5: -0.2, 398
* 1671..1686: -0.5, 406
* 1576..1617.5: -0.7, 438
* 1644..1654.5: -1.1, 449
